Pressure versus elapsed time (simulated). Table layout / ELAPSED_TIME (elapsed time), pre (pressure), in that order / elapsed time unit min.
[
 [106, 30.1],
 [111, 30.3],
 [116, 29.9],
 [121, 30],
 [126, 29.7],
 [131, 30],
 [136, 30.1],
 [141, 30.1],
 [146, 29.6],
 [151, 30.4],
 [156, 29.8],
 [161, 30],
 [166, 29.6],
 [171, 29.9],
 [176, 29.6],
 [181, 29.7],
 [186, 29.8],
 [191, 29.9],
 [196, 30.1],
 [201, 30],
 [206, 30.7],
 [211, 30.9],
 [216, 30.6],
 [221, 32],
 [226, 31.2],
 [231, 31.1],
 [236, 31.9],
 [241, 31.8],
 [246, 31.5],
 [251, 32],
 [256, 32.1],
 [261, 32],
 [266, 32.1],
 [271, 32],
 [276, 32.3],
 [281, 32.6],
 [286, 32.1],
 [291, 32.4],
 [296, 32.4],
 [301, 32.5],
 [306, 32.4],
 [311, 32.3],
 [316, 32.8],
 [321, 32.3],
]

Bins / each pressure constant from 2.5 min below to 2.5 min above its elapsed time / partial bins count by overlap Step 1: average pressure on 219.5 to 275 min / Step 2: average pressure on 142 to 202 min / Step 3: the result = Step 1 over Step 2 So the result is 1.06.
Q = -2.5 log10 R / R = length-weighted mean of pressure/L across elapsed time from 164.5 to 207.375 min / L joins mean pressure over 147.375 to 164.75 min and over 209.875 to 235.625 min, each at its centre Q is 0.02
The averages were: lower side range 30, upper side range 31.2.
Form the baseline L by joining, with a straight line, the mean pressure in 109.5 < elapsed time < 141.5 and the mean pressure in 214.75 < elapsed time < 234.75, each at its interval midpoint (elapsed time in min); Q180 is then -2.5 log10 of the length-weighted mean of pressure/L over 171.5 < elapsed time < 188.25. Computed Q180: 0.04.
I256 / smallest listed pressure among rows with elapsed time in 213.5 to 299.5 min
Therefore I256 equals 30.6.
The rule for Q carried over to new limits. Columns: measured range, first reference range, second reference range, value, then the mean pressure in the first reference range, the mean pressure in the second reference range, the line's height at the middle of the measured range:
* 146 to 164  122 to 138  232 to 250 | 0.01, 29.9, 31.7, 30.3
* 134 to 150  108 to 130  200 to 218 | 0.01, 30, 30.6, 30.1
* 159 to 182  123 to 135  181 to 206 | 0.01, 29.9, 30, 30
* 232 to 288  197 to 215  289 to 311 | -0.01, 30.5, 32.4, 31.6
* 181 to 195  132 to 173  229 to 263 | 0.03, 29.9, 31.8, 30.6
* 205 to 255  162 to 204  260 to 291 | -0.01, 29.8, 32.2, 31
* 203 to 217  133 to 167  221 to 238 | 0.01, 30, 31.5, 31.1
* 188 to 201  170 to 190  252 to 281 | 0.01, 29.8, 32.1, 30.2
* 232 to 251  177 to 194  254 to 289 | -0.01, 29.8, 32.2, 31.3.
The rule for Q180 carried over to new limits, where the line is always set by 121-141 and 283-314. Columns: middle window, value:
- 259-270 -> -0.006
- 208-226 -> 0.001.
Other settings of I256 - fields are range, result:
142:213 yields 29.6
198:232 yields 30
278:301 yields 32.1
